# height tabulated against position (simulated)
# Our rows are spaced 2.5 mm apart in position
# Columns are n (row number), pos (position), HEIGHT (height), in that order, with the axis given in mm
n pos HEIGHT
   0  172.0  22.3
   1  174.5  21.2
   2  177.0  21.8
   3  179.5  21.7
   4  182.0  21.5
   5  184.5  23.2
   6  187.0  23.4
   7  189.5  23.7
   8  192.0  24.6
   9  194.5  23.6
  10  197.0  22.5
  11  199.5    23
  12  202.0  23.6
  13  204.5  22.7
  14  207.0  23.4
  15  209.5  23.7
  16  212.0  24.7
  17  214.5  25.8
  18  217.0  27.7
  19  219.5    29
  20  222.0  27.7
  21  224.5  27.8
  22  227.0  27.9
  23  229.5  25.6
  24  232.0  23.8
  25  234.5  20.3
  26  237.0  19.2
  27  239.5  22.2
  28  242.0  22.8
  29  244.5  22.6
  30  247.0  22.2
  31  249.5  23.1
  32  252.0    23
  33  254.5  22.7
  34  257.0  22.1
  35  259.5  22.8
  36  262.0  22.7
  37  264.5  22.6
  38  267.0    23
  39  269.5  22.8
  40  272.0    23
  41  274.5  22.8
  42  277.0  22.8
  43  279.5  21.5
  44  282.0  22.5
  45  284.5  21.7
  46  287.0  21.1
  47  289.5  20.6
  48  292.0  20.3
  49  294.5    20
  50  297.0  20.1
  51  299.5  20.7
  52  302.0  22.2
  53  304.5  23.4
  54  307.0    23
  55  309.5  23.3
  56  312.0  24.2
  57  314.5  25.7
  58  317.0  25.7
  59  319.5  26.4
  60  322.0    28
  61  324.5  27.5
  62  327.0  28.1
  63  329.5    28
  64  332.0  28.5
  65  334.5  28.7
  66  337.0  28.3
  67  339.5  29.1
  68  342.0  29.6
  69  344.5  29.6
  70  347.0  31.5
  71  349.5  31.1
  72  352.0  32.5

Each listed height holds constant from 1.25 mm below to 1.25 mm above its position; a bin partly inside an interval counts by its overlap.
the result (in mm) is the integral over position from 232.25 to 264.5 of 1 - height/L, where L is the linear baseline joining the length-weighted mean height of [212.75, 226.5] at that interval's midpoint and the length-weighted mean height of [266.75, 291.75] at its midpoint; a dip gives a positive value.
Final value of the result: 3.4 mm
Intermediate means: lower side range 27.5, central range 22.2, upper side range 22.1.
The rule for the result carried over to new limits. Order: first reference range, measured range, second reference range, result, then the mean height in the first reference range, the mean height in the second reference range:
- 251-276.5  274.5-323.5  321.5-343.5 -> 5.5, 22.7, 28.4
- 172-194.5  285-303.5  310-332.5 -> 3.7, 22.7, 26.7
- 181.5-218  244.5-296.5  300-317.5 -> 3.5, 23.8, 23.7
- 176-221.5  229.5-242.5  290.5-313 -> 0.7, 23.9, 21.9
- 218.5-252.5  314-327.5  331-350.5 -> 0.8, 24.1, 29.5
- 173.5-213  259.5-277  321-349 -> 2.2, 23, 28.9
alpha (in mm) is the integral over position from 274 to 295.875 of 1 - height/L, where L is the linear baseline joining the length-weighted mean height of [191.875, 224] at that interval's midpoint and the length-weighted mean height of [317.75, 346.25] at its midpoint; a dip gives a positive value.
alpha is 4.5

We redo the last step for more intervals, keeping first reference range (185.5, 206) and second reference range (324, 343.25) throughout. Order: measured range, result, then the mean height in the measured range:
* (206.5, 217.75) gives -0.5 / 25.1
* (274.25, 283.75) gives 1.5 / 22.3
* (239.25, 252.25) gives 1.3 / 22.7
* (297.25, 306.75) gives 1.9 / 22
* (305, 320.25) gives 1.7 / 24.6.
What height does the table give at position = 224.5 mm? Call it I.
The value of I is 27.8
